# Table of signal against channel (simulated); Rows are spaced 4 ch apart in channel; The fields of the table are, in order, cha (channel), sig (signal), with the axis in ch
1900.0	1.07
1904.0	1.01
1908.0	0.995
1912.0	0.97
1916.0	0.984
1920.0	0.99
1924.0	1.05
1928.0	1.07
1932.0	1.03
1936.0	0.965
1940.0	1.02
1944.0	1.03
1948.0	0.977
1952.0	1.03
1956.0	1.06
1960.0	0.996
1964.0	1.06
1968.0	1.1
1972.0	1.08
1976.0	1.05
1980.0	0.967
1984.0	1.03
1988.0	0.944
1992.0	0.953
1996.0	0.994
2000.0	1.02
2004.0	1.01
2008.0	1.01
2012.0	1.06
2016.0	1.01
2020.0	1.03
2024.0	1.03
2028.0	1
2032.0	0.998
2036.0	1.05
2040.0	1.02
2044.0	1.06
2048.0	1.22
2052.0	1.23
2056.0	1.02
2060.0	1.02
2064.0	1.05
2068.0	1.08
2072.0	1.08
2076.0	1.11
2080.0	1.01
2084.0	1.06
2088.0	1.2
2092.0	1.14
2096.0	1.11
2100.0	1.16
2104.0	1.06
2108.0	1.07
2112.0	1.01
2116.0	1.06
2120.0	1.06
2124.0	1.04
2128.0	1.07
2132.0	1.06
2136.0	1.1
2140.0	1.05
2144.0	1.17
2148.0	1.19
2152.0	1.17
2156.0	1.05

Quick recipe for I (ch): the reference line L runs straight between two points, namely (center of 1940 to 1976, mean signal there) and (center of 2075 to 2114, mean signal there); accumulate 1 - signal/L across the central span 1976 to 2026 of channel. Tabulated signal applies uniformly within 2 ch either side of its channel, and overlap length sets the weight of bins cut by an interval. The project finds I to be 2.39 ch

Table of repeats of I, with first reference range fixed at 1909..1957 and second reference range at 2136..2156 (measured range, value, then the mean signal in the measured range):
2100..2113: 0.5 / 1.07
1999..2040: 1.5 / 1.02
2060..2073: 0.3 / 1.06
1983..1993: 0.7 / 0.972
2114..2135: 1.1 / 1.06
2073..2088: 0.2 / 1.08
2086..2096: -0.5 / 1.16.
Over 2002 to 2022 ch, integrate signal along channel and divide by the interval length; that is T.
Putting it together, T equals 1.02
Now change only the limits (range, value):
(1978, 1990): 0.98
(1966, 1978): 1.08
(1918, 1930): 1.04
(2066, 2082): 1.07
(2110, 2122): 1.04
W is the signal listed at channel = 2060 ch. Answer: 1.02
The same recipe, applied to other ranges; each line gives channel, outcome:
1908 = 0.995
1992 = 0.953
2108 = 1.07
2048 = 1.22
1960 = 0.996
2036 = 1.05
